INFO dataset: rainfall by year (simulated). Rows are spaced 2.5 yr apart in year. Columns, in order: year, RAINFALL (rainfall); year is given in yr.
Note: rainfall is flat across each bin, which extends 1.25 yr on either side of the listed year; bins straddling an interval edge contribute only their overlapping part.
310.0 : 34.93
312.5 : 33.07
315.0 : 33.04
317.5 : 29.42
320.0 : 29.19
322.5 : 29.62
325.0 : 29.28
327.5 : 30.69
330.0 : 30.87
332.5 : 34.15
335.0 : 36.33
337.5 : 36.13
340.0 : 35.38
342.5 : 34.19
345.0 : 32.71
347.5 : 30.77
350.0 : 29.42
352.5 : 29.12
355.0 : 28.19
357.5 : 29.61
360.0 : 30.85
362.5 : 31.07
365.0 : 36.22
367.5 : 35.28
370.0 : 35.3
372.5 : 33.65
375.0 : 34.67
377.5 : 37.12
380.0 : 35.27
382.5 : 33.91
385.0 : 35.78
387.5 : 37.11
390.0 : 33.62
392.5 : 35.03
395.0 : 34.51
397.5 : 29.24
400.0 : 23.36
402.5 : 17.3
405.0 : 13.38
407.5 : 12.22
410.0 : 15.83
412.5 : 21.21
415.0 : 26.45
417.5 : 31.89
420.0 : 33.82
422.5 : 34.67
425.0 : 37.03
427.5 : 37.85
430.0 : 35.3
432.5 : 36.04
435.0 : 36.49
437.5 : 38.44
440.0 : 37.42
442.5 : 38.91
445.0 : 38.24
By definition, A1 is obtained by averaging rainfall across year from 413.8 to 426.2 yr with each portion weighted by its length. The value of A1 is 32.8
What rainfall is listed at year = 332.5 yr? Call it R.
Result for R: 34.15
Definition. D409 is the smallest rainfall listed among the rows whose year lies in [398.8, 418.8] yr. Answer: 12.22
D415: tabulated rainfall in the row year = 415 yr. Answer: 26.45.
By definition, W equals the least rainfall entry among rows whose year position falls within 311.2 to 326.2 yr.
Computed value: 29.19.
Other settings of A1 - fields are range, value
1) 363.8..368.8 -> 35.7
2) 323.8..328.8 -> 30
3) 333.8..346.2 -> 35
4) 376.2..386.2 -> 35.5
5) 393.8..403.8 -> 26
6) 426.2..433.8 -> 36.4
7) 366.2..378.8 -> 35.2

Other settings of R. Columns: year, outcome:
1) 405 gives 13.38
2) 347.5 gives 30.77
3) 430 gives 35.3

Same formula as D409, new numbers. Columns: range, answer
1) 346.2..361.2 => 28.19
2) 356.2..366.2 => 29.61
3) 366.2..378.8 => 33.65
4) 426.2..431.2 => 35.3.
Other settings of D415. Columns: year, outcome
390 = 33.62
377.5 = 37.12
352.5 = 29.12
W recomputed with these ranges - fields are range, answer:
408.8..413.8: 15.83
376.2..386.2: 33.91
